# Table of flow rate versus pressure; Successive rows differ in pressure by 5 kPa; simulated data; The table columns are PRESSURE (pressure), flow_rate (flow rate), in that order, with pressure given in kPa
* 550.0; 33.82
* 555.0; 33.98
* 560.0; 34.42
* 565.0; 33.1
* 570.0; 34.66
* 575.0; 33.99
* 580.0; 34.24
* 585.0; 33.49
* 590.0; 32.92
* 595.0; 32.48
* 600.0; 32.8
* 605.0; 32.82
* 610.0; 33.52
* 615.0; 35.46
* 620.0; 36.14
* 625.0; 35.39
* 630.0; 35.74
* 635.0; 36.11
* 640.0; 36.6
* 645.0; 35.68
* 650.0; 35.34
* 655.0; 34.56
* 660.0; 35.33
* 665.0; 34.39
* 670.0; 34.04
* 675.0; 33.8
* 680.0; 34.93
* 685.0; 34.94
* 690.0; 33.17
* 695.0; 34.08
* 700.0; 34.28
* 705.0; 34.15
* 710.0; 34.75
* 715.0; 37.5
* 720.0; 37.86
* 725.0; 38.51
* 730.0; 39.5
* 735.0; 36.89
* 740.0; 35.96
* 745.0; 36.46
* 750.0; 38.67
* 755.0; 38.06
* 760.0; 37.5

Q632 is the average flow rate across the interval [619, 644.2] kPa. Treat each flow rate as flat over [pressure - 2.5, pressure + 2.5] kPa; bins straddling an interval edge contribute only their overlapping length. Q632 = 36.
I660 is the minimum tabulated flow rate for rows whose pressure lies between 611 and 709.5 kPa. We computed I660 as 33.17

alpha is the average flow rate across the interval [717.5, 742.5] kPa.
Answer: 37.7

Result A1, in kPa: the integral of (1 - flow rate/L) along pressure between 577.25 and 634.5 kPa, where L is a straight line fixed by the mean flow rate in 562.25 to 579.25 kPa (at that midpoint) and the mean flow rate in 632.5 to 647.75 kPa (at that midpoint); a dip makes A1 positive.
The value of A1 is 1.47 kPa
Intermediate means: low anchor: 34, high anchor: 36.1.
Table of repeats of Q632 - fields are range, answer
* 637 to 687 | 35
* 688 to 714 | 34.3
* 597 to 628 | 34.3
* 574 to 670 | 34.6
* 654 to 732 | 35.4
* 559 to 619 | 33.7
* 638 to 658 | 35.5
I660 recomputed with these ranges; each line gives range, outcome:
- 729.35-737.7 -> 36.89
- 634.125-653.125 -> 35.34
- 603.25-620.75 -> 32.82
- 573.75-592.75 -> 32.92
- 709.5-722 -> 34.75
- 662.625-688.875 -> 33.8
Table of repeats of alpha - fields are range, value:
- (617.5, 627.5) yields 35.8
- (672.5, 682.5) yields 34.4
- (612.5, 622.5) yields 35.8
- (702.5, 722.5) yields 36.1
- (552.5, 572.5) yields 34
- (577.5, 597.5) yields 33.3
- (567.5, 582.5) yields 34.3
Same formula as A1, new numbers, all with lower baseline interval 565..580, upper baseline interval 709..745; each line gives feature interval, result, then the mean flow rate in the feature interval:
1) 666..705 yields 2.4 kPa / 34.2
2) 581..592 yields 0.3 kPa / 33.4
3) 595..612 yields 0.9 kPa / 32.9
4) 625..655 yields -0.2 kPa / 35.7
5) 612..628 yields -0.2 kPa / 35.6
